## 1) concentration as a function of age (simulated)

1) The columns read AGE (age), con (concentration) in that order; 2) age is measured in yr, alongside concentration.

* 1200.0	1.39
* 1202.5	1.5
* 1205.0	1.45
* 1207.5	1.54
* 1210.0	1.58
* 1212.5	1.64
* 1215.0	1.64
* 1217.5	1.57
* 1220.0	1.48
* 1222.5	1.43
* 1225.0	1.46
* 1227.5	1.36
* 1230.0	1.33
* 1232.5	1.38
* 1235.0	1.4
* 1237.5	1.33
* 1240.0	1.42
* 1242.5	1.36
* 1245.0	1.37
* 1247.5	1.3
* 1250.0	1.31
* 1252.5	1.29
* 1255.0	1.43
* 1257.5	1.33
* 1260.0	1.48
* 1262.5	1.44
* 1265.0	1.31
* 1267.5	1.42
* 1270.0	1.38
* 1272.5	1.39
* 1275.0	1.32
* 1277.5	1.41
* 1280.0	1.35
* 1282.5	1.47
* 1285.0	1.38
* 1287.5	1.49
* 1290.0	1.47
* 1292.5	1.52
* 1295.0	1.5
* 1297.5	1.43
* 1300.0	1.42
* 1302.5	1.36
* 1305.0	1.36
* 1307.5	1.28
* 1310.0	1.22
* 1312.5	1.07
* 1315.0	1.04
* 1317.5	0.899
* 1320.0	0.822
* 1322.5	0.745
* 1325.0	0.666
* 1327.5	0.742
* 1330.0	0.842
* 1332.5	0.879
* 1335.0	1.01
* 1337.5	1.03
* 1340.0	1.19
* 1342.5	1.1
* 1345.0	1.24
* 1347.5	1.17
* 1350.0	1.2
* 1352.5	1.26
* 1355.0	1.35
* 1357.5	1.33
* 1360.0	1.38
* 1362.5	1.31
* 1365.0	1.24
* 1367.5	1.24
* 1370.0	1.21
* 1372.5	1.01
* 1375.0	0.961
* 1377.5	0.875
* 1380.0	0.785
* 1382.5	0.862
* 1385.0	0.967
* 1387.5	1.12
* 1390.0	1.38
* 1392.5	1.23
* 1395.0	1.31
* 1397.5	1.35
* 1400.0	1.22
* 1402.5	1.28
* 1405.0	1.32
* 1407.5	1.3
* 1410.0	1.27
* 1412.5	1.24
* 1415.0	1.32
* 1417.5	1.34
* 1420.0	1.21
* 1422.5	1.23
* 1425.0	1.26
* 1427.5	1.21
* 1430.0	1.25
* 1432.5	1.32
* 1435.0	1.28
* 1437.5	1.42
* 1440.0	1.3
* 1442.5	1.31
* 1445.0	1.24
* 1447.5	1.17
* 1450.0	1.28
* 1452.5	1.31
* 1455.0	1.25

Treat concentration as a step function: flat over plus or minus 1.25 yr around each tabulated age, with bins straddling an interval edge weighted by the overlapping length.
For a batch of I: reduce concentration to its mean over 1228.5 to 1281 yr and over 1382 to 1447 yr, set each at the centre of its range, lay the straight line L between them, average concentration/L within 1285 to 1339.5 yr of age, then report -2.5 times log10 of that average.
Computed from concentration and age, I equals 0.17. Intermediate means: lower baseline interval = 1.37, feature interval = 1.14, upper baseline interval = 1.26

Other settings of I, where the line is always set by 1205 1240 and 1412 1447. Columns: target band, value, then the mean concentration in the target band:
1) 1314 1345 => 0.43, 0.926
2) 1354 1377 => 0.11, 1.21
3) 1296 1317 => 0.11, 1.26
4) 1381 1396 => 0.16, 1.14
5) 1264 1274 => 0.04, 1.38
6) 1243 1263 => 0.06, 1.37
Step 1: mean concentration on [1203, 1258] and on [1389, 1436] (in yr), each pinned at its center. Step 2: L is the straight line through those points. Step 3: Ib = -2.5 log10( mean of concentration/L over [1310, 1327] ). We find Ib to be 0.45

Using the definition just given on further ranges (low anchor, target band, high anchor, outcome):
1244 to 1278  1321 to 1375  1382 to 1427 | 0.17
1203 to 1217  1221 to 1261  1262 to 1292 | 0.09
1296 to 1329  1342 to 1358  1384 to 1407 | -0.07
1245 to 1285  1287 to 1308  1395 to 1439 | -0.06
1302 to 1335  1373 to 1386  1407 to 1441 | 0.28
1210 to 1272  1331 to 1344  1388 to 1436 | 0.27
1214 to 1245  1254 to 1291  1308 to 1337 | -0.18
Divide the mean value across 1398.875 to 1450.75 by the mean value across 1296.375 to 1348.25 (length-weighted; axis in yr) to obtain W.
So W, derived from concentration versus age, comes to 1.2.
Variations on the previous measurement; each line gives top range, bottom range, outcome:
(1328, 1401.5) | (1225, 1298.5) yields 0.82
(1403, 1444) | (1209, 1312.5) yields 0.91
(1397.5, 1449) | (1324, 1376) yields 1.14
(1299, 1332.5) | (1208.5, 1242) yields 0.70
